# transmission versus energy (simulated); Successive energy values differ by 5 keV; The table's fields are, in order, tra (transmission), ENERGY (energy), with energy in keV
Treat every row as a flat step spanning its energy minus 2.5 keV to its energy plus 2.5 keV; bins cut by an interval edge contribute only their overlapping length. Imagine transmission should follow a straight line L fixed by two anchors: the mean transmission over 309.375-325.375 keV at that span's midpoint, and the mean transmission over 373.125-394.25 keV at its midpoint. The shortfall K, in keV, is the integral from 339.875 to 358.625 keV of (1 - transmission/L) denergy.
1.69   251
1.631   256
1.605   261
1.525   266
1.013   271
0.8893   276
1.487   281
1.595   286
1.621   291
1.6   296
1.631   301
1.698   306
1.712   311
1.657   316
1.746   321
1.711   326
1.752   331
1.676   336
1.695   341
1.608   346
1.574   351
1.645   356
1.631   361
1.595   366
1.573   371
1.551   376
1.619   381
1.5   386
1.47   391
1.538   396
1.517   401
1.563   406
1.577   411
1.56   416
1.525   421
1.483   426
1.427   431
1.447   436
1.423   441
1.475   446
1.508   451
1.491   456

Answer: 0.0 keV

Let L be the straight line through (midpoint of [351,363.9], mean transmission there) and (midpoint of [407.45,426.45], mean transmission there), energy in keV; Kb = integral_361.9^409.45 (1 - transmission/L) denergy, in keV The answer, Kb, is 1.1 keV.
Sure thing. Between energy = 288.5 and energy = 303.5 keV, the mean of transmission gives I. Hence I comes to 1.62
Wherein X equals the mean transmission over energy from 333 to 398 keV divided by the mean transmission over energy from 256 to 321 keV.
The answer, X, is 1.05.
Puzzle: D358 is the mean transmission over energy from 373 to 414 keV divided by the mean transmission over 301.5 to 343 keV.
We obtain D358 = 0.91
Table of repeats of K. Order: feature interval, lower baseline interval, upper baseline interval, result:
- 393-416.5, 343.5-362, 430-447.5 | -0.6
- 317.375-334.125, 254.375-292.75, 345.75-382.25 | -2.3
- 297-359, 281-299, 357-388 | -3.4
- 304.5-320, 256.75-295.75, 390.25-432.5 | -2.7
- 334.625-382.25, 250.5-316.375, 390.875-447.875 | -3.4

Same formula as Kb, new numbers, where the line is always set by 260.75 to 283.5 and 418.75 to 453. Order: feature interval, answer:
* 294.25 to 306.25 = -3.0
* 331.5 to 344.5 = -3.2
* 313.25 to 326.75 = -3.8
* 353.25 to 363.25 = -1.9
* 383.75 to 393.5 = -0.5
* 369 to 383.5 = -1.9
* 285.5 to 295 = -2.3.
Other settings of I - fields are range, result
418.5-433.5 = 1.48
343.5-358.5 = 1.61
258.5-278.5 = 1.26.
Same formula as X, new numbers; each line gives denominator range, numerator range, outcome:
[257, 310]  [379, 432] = 1.03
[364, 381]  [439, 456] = 0.93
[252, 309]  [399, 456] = 1.01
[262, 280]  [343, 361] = 1.33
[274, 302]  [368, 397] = 1.05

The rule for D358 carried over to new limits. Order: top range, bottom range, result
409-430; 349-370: 0.95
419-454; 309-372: 0.88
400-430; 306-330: 0.90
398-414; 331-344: 0.92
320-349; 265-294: 1.25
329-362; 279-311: 1.02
